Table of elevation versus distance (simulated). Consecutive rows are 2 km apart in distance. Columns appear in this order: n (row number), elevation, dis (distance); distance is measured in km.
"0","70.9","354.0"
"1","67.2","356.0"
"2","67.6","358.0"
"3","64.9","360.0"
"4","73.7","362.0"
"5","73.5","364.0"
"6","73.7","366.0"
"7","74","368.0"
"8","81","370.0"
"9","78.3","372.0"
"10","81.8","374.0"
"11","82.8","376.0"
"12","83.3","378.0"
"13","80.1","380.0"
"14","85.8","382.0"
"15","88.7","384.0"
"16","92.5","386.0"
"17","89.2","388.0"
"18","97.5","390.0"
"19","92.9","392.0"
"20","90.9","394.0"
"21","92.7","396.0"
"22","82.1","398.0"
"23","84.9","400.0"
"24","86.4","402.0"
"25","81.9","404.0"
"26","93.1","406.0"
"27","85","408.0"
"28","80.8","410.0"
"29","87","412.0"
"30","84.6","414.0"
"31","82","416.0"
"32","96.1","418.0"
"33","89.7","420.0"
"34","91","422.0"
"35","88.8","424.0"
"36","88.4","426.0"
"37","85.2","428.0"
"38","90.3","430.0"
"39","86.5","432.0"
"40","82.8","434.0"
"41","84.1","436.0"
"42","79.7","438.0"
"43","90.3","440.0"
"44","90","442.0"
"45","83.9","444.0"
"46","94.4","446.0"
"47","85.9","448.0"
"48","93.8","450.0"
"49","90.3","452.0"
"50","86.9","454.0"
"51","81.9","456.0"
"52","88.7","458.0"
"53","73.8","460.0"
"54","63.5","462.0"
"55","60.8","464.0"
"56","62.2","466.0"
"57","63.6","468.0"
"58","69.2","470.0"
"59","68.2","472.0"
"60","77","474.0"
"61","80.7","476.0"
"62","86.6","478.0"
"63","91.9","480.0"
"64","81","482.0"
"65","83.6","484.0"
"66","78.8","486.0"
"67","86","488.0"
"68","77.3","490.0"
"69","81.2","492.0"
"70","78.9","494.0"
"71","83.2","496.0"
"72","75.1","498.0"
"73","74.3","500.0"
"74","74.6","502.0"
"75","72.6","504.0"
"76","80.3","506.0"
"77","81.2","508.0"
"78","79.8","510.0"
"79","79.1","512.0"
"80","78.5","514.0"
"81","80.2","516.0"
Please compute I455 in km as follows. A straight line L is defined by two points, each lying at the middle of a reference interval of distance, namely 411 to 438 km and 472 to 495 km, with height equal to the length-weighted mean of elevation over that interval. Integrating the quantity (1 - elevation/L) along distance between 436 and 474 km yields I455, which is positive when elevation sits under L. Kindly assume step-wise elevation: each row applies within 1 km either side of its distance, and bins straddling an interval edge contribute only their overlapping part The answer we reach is 2.2 km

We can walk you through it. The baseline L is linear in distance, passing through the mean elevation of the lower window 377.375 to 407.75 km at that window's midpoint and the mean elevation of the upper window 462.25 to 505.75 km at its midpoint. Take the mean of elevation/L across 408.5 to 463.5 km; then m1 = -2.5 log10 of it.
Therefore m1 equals -0.041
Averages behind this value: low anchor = 88.1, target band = 85.7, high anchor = 76.4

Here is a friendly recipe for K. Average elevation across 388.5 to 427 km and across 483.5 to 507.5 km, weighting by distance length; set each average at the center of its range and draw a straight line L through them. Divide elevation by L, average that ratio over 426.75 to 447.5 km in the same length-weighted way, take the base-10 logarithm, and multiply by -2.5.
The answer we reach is -0.021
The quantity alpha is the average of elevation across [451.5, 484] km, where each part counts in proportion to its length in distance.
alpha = 76.6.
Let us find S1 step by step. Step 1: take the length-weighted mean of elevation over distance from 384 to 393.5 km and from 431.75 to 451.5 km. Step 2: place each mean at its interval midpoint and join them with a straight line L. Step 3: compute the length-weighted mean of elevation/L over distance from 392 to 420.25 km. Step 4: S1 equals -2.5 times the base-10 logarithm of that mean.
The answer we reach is 0.04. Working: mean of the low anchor 92.5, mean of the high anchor 87.2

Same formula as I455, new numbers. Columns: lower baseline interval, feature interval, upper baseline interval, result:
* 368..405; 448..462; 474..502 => -0.3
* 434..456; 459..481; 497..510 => 2.7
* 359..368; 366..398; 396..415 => -3.2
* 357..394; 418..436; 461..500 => -2.1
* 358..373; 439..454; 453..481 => -2.9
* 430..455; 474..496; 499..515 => -0.4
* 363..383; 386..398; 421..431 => -1.3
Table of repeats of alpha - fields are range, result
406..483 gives 82.9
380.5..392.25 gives 90.5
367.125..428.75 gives 86.4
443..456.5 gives 88.4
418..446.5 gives 87.7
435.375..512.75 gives 79.8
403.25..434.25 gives 87.2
